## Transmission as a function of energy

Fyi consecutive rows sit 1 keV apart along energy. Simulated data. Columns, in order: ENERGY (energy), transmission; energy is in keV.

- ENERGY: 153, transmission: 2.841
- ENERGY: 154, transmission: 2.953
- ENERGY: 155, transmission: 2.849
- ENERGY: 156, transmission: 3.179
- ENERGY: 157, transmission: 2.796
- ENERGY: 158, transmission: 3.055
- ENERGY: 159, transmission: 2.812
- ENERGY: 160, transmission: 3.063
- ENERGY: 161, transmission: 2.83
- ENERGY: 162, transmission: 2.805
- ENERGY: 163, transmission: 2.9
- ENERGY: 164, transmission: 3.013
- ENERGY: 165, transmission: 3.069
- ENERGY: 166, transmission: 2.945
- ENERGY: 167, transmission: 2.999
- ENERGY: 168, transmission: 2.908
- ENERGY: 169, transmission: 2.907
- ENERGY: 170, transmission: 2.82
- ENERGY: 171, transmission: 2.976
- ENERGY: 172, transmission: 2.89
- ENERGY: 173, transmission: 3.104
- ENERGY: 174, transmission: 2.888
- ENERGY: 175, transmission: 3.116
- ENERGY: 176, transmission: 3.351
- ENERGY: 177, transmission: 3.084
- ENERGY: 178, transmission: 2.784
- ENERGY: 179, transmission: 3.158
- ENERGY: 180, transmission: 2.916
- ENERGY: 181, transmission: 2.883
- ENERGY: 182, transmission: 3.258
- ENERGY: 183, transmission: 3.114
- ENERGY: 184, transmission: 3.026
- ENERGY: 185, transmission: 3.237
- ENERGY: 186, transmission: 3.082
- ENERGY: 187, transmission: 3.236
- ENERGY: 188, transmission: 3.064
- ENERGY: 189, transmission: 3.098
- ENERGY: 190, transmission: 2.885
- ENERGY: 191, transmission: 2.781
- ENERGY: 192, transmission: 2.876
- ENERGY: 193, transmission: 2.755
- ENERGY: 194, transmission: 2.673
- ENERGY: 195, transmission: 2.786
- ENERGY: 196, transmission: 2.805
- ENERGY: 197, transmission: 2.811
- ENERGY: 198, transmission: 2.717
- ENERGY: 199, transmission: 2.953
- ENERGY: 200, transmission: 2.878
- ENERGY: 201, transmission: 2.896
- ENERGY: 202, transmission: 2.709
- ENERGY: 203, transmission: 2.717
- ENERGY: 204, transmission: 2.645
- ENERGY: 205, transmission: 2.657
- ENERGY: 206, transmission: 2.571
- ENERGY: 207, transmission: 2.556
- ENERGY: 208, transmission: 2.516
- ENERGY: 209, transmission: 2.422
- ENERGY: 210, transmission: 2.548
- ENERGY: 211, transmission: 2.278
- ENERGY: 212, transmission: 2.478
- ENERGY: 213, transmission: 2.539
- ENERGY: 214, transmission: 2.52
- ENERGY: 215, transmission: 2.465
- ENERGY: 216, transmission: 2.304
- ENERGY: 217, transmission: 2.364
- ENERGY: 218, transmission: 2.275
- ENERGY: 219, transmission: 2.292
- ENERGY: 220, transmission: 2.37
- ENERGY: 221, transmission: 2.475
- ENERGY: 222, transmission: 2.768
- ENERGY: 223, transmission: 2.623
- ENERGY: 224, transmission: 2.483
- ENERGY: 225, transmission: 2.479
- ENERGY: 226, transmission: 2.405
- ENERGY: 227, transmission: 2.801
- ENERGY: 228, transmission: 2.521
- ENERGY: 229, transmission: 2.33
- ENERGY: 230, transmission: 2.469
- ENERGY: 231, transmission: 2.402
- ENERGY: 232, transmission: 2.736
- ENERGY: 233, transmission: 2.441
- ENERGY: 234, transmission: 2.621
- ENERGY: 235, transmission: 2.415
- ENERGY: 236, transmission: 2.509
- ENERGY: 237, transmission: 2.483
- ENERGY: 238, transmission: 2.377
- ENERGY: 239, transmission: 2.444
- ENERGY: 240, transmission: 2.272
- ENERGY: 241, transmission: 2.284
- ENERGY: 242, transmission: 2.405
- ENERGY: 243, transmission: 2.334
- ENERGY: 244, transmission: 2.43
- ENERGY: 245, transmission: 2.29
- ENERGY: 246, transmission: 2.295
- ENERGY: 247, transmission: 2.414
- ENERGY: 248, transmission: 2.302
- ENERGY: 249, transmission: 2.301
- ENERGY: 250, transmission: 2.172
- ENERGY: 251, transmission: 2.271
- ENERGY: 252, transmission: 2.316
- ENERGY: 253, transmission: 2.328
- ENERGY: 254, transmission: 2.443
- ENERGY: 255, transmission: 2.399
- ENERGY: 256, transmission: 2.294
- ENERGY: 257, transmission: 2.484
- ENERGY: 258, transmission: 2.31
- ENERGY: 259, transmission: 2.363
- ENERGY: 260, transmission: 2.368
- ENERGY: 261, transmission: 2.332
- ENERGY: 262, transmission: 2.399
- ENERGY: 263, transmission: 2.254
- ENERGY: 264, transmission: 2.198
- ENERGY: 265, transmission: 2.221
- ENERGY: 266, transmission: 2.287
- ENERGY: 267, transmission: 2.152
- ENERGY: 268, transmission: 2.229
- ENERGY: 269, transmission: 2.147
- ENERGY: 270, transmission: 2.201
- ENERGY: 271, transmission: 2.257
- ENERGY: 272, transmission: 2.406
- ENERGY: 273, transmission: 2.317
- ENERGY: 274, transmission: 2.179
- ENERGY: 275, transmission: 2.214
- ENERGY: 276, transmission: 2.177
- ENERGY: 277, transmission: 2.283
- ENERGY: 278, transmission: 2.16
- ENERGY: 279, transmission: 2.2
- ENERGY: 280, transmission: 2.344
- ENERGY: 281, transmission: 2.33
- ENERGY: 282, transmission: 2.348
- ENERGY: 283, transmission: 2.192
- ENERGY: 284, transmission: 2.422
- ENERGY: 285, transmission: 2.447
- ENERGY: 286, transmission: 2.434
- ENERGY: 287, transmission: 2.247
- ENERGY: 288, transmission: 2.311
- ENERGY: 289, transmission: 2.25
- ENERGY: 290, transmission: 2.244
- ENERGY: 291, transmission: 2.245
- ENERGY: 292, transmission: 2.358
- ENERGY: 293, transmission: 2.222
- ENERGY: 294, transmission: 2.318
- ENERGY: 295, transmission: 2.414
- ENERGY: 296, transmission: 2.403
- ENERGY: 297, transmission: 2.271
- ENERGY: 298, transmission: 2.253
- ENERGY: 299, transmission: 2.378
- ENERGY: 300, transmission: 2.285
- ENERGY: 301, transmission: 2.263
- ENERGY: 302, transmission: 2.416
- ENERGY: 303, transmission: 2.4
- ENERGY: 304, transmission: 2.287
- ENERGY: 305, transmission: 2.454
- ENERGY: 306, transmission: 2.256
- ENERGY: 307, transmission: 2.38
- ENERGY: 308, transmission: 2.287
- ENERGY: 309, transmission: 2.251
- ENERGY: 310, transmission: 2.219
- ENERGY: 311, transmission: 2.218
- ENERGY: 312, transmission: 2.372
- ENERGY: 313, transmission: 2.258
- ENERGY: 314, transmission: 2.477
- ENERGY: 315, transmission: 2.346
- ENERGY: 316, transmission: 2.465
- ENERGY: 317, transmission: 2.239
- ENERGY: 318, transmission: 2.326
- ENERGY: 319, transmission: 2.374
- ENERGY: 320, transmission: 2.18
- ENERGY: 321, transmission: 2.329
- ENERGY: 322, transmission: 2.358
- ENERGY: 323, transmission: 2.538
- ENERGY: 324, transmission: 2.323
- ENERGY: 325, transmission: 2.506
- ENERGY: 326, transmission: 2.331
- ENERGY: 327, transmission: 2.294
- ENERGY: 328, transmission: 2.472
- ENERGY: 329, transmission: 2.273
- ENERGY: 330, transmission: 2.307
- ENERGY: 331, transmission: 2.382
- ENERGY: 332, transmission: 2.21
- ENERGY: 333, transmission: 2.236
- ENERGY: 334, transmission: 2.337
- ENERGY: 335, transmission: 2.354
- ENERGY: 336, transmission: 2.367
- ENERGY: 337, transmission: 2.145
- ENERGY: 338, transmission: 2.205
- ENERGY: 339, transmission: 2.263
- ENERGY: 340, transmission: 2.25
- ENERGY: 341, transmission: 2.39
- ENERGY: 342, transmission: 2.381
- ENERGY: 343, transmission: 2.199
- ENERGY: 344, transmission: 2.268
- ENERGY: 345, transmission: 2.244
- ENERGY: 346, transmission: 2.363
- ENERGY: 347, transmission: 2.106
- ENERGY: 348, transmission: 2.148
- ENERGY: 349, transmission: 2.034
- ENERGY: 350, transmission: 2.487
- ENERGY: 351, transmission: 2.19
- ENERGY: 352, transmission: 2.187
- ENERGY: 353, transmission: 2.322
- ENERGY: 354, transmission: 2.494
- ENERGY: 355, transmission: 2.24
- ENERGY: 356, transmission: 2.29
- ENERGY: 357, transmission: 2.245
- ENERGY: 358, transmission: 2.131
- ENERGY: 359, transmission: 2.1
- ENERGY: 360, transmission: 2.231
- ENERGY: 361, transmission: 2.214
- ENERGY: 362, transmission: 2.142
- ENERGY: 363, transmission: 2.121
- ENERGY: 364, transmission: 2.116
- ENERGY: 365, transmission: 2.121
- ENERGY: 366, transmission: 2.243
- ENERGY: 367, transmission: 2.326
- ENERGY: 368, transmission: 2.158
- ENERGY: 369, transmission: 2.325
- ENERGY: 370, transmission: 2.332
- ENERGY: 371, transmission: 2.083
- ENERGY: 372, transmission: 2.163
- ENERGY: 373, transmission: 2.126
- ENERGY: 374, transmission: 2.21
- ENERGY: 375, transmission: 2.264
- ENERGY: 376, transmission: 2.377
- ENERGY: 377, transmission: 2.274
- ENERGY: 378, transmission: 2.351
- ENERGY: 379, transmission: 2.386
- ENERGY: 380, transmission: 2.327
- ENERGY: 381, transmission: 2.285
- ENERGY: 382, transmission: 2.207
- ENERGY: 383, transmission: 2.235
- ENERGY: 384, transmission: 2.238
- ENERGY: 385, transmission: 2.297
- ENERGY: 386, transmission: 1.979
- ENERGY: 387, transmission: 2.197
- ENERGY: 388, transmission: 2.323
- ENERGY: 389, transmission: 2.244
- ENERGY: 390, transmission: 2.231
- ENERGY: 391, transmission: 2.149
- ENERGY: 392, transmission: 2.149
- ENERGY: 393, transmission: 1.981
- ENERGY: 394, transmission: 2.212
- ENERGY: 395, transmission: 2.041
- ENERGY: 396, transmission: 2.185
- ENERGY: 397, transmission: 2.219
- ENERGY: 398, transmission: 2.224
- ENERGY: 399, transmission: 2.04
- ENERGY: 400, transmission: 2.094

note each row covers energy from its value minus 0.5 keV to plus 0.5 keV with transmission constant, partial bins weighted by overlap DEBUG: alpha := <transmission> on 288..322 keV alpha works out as 2.32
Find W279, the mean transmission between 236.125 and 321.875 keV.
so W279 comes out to 2.31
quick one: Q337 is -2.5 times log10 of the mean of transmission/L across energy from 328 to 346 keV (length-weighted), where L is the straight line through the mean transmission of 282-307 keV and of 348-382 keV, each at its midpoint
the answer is -0.009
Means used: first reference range 2.33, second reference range 2.24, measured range 2.29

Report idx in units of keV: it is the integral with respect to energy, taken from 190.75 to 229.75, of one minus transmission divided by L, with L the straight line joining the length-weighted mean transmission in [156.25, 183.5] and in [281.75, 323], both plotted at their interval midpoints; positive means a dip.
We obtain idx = 2.72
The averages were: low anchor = 2.98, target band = 2.59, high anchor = 2.32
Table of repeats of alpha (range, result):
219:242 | 2.48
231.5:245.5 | 2.43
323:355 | 2.3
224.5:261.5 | 2.4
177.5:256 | 2.6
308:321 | 2.31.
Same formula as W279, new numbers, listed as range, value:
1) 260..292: 2.27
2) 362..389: 2.23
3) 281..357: 2.31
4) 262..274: 2.25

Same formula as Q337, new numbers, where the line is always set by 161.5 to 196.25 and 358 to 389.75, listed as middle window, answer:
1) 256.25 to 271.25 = 0.16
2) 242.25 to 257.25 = 0.16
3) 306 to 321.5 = 0.07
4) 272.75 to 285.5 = 0.14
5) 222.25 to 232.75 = 0.11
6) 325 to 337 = 0.03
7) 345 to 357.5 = 0.03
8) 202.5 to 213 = 0.13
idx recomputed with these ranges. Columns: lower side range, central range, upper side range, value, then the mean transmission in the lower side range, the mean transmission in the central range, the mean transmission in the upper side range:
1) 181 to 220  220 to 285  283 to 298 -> 3.4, 2.73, 2.36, 2.32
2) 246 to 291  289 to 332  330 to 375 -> -1.2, 2.29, 2.33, 2.24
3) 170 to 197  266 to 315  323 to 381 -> 4.5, 2.99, 2.3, 2.27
